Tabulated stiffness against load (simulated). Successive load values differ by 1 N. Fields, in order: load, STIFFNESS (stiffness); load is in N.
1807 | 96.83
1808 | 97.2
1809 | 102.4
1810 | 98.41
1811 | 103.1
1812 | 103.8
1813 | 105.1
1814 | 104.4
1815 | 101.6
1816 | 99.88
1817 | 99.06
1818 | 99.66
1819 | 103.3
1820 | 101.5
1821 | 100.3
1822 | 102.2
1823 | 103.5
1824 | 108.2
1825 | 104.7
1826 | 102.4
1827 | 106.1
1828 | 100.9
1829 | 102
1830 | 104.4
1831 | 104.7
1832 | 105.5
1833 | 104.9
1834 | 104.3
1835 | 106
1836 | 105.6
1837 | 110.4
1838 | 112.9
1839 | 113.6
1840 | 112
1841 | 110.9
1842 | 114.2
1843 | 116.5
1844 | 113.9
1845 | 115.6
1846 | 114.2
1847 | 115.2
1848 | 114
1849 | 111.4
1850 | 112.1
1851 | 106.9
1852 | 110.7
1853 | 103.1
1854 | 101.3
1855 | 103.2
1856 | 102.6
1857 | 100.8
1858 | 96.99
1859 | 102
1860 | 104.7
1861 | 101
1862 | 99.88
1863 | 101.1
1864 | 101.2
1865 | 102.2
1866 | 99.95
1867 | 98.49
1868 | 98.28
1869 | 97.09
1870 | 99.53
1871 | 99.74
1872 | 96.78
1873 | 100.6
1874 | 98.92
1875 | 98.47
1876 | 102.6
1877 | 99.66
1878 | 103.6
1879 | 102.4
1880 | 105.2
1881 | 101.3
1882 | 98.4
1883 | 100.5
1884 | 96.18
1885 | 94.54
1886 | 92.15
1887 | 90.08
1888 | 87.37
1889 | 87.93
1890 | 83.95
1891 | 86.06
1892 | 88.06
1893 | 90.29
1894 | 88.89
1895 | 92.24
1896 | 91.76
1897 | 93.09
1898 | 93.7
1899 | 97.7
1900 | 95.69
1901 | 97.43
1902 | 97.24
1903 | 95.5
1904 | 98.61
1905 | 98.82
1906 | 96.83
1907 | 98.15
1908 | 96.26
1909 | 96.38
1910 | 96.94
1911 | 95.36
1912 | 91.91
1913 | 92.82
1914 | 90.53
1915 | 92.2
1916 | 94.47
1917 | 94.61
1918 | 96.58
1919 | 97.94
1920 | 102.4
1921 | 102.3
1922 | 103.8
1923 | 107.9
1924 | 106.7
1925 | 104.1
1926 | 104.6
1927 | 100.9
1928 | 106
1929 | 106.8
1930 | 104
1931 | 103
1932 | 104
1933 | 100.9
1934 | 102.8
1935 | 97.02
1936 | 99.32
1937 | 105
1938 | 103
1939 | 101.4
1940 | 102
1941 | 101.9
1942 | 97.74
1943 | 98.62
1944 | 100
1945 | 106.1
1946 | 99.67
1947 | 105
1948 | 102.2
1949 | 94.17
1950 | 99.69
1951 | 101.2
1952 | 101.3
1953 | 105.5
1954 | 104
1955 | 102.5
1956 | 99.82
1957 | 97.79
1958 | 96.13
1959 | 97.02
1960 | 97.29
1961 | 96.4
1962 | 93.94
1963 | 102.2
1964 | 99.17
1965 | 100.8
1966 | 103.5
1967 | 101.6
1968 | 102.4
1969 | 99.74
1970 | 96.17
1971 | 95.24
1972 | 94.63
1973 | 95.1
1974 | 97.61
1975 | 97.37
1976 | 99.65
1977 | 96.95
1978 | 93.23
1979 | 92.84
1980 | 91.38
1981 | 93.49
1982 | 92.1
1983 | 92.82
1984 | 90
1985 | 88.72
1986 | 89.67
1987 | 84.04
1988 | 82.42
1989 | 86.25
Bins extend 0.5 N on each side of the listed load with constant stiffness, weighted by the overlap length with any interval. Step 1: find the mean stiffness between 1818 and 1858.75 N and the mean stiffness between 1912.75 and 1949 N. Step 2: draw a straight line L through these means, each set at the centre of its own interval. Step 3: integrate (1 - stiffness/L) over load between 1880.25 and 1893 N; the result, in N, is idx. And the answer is 1.4 N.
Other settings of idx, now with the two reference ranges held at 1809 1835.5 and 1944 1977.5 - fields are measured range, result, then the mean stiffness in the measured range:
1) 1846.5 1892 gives 0.8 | 100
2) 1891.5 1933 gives 1.2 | 97.8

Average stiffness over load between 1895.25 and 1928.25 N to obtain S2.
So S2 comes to 97.8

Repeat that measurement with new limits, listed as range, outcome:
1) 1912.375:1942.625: 101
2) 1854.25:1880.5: 101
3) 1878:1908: 94.7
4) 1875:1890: 96.9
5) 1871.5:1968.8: 98.5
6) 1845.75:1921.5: 98.4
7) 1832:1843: 110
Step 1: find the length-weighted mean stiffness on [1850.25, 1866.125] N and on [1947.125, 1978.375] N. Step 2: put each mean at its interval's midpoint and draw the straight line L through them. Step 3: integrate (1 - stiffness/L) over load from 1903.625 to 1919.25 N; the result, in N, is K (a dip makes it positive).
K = 0.82 N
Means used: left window 103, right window 98.9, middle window 95.5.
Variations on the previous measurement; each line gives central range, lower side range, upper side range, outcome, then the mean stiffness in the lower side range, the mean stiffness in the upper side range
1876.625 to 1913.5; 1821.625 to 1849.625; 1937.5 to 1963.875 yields 3.3 N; 109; 100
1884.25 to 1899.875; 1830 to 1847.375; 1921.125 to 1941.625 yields 2.3 N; 110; 103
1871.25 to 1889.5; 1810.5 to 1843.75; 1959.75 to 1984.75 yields 0.8 N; 105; 96.5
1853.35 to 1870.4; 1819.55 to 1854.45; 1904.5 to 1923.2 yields 0.6 N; 108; 97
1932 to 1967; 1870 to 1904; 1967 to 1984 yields -1.8 N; 95.5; 95.7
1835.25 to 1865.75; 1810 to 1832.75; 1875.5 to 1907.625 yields -2.4 N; 103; 95.2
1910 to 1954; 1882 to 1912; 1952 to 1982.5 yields -2.2 N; 93.8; 97.9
